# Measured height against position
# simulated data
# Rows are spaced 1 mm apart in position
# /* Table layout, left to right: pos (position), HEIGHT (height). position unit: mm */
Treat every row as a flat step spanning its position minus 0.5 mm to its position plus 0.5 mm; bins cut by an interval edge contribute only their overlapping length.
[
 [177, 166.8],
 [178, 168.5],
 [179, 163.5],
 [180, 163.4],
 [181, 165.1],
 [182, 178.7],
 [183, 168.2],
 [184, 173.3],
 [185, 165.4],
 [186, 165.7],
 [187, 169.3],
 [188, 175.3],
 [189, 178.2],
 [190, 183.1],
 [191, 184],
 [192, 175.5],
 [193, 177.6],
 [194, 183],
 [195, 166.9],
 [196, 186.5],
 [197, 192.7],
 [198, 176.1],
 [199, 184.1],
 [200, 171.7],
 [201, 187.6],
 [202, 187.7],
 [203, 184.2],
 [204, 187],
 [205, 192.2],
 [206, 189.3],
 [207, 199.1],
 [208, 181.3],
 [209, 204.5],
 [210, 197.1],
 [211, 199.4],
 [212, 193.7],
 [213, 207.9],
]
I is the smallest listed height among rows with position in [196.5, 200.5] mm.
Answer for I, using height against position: 171.7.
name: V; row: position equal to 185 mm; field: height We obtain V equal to 165.4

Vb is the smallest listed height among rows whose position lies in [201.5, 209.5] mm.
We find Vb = 181.3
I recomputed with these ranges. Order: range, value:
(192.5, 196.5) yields 166.9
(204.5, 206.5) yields 189.3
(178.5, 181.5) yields 163.4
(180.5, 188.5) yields 165.1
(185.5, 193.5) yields 165.7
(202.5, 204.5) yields 184.2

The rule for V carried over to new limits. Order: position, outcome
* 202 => 187.7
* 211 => 199.4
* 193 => 177.6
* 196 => 186.5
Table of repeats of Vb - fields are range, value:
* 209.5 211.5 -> 197.1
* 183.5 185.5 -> 165.4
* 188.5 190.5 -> 178.2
